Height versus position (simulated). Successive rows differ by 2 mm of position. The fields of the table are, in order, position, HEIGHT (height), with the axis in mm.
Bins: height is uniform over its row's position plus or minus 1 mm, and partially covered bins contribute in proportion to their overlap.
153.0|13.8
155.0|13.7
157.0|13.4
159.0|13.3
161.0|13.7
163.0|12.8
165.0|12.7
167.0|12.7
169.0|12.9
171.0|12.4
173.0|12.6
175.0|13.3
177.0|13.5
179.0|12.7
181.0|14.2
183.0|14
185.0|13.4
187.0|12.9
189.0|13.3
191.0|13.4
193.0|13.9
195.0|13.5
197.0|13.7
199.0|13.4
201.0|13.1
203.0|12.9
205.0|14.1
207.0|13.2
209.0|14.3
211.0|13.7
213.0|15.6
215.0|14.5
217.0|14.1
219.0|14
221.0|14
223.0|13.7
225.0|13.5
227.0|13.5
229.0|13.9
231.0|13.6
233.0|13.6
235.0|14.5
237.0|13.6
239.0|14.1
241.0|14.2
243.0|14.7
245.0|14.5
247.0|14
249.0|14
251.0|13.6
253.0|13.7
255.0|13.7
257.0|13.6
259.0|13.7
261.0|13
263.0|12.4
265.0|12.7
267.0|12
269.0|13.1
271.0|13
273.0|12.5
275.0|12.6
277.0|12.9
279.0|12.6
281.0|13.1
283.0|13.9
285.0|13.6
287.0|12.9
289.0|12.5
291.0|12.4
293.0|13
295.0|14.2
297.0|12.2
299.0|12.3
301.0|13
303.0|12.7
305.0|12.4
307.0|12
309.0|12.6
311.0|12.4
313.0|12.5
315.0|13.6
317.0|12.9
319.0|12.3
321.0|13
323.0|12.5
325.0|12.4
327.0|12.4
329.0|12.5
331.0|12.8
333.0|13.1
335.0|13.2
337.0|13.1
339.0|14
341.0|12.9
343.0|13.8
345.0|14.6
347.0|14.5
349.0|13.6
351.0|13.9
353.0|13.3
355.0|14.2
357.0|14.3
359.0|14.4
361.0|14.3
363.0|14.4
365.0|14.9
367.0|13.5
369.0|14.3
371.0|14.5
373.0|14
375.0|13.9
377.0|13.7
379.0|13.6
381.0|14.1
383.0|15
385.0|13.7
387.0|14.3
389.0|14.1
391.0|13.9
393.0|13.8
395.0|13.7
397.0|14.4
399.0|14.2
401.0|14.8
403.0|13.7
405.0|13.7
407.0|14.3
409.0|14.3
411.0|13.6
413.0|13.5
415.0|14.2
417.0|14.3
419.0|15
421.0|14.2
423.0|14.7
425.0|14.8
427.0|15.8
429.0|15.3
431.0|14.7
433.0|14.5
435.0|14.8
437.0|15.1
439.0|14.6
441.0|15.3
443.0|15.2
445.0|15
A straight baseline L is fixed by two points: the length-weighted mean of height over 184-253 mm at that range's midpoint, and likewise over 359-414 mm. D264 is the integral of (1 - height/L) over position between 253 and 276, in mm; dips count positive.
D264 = 1.5 mm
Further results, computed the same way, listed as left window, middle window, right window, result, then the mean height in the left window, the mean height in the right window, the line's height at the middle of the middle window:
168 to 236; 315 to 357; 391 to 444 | 2.6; 13.6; 14.5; 14.1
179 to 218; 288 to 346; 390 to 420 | 4.4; 13.7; 14.1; 13.9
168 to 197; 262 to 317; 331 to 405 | 3.6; 13.3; 14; 13.7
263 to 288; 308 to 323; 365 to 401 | 0.7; 12.9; 14.1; 13.3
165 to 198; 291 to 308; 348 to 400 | 1.3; 13.3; 14.1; 13.8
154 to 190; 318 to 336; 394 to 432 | 1.6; 13.2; 14.4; 14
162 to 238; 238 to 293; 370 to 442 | 2.0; 13.5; 14.3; 13.8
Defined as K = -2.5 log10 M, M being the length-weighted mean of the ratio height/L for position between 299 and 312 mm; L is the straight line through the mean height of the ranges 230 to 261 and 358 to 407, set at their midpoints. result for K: 0.12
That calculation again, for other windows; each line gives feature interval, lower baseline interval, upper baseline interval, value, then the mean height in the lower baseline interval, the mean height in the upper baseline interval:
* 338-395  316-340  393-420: -0.046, 12.8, 14.1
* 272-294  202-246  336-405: 0.089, 14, 14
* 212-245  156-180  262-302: -0.094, 13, 12.8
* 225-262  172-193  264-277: -0.079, 13.4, 12.7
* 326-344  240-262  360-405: 0.076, 13.9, 14.1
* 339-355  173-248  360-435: 0.023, 13.8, 14.3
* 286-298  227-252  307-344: 0.037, 14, 12.9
